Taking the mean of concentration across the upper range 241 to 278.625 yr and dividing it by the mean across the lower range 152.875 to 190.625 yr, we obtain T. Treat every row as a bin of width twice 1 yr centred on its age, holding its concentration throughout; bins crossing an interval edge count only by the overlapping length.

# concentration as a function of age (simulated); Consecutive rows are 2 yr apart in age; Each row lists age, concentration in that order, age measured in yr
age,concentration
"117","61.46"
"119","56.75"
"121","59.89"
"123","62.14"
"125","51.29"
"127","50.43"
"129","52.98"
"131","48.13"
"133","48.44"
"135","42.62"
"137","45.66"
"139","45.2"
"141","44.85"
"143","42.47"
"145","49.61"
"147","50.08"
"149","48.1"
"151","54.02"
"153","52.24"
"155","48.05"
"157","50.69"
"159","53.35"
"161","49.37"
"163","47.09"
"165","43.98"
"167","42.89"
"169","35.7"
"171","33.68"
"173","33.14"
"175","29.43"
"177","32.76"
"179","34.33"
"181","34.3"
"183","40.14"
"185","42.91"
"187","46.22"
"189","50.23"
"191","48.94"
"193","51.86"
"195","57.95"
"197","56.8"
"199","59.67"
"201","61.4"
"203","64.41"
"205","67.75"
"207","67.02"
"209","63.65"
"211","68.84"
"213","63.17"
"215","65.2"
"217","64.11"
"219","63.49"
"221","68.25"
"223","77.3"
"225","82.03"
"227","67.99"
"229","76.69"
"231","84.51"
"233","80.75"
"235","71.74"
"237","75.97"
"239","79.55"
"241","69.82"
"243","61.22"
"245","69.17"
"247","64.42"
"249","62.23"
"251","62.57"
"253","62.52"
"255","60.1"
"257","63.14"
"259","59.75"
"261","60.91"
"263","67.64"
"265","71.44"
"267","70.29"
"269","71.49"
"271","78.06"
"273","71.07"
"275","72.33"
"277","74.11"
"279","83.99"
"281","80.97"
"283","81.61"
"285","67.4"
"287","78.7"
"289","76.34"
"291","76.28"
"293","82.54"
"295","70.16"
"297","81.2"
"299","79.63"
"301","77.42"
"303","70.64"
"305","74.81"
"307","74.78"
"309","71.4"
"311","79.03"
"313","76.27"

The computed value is 1.60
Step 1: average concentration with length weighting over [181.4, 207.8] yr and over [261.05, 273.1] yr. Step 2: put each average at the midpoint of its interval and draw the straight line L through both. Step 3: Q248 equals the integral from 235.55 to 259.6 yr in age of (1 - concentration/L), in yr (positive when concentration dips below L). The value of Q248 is 0.08 yr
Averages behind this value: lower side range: 54.5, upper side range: 70.9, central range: 66.1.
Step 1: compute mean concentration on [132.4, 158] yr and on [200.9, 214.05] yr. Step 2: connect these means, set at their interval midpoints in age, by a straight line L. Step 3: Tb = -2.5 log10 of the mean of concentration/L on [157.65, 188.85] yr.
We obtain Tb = 0.35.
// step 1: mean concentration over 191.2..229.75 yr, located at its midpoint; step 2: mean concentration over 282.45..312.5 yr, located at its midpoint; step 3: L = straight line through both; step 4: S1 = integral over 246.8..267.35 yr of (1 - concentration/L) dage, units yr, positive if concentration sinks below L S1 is 2.07 yr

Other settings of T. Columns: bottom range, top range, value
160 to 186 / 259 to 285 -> 1.90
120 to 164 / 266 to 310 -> 1.52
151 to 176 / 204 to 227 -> 1.56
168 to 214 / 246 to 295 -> 1.42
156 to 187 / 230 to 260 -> 1.69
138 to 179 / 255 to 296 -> 1.65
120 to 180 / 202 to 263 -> 1.48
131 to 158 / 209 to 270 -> 1.44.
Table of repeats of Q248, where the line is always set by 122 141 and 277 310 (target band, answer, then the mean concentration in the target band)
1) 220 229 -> -1.3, 74.2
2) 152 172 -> 3.2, 45.7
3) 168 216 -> 7.7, 50.4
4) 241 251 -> 0.6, 64.6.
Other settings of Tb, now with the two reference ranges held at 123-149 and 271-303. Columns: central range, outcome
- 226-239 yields -0.15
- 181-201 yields 0.17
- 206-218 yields -0.05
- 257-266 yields 0.11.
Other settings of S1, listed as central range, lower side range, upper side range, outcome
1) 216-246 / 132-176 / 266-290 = -4.2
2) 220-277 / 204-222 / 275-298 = 0.8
